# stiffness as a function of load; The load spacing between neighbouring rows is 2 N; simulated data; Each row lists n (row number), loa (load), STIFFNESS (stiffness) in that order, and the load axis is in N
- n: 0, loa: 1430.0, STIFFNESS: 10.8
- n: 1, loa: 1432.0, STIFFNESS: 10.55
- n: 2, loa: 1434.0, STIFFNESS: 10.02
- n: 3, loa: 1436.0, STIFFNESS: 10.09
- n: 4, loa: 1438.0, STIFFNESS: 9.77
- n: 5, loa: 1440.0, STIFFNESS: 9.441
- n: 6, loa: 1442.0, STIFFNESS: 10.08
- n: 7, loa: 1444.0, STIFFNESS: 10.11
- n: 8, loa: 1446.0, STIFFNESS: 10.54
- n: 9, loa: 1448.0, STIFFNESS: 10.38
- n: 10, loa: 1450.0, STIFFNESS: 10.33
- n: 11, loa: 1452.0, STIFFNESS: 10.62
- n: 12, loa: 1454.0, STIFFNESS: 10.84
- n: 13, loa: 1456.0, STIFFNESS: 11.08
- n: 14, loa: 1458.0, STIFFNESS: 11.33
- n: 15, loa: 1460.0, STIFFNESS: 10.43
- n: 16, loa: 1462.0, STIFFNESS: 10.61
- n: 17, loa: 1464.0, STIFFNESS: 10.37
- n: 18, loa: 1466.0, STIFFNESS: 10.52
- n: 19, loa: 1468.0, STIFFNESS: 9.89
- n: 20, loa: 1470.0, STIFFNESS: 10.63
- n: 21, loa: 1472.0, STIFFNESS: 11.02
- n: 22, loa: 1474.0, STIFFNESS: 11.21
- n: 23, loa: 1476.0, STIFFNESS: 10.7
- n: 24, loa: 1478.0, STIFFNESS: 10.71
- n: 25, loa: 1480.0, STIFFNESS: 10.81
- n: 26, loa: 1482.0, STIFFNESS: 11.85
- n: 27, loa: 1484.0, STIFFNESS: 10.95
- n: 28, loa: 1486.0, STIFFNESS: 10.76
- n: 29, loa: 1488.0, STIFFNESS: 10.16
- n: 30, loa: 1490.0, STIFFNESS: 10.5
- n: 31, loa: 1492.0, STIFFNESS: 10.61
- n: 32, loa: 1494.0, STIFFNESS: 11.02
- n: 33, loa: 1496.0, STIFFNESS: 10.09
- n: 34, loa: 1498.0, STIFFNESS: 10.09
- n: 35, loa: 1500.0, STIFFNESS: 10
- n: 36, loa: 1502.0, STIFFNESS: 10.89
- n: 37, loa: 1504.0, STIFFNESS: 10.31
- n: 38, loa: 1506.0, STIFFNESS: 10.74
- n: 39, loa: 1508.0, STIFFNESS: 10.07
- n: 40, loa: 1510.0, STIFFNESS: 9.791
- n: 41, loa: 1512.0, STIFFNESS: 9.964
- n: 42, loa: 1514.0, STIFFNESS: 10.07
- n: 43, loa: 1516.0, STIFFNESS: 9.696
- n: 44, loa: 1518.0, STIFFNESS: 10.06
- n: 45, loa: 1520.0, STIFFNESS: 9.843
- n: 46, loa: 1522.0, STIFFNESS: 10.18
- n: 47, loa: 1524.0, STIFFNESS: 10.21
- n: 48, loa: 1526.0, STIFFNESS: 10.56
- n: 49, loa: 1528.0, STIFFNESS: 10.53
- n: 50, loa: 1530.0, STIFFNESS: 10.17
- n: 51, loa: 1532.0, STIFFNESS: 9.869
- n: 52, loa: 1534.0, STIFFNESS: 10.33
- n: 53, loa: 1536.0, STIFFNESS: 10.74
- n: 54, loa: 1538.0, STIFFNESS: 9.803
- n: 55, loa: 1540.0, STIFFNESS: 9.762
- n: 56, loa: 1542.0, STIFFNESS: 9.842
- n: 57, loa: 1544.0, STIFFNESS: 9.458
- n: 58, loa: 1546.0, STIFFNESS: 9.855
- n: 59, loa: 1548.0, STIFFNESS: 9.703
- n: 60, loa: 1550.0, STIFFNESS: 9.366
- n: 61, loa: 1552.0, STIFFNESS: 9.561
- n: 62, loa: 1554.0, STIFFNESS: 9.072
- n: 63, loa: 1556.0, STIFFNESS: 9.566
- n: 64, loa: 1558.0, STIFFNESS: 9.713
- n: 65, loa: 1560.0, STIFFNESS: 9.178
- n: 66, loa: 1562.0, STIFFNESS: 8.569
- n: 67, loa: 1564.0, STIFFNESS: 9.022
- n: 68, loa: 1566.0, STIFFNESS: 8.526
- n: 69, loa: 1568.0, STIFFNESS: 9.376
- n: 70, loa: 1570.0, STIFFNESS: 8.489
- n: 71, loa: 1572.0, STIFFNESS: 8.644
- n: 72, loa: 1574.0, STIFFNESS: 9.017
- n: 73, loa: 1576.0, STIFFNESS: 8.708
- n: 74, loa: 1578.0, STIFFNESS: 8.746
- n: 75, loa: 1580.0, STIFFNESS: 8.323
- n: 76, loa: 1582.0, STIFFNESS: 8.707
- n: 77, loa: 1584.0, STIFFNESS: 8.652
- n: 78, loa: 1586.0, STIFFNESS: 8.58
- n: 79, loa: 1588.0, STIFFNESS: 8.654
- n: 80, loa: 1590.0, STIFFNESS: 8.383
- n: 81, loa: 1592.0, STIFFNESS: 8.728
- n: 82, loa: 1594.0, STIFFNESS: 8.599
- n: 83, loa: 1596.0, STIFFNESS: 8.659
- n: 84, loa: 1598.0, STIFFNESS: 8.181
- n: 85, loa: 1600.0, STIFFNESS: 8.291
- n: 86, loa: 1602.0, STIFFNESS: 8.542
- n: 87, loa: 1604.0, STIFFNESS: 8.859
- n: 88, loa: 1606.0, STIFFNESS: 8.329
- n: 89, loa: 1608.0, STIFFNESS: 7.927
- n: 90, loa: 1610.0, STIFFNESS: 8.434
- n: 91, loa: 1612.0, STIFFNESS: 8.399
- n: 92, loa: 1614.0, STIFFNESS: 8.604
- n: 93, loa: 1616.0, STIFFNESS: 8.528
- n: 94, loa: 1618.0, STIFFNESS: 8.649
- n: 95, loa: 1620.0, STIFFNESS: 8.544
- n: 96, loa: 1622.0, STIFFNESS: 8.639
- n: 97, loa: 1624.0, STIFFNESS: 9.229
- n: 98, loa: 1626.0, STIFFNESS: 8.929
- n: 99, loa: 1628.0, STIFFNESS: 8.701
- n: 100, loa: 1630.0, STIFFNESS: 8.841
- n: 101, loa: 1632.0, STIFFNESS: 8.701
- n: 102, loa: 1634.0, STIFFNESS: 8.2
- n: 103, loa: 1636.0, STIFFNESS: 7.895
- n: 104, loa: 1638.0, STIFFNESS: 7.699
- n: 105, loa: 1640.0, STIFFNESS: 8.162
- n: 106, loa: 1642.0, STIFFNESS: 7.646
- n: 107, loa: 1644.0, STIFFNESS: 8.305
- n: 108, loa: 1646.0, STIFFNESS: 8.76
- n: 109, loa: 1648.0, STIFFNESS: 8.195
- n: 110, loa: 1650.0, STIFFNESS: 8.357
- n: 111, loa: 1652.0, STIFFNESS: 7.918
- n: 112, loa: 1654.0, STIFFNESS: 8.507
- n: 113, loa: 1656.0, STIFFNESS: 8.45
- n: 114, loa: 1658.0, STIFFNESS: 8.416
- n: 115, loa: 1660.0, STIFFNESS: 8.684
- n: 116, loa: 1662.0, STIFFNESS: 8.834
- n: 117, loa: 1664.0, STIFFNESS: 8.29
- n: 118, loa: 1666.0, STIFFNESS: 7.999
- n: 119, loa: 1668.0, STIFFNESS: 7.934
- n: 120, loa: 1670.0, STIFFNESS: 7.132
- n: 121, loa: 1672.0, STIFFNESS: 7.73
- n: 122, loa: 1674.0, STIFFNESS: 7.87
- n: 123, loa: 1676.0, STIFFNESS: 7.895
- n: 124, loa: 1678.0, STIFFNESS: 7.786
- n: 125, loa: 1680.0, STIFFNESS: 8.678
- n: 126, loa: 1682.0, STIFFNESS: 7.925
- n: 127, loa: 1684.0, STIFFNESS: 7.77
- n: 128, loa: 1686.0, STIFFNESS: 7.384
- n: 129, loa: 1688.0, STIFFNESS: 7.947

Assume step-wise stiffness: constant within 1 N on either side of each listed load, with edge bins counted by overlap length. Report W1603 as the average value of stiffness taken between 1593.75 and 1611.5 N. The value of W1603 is 8.42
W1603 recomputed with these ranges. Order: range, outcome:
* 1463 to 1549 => 10.3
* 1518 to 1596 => 9.34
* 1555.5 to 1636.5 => 8.66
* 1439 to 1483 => 10.6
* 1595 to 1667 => 8.43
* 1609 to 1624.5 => 8.61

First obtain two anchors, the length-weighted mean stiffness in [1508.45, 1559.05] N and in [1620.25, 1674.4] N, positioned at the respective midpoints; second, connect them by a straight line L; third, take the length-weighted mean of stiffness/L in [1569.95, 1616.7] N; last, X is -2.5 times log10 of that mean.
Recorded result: 0.06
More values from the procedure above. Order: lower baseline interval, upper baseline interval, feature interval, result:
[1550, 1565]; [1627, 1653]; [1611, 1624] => -0.01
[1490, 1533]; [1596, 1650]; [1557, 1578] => 0.05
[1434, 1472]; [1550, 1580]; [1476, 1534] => -0.07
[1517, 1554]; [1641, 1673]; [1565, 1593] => 0.08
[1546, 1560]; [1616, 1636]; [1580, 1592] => 0.07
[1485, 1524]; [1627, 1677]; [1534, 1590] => 0.03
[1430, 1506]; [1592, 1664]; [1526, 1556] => -0.03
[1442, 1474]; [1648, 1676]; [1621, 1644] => 0.01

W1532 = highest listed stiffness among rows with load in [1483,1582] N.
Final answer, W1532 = 11.02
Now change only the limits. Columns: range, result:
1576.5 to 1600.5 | 8.746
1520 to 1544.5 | 10.74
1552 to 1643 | 9.713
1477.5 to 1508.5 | 11.85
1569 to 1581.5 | 9.017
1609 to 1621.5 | 8.649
